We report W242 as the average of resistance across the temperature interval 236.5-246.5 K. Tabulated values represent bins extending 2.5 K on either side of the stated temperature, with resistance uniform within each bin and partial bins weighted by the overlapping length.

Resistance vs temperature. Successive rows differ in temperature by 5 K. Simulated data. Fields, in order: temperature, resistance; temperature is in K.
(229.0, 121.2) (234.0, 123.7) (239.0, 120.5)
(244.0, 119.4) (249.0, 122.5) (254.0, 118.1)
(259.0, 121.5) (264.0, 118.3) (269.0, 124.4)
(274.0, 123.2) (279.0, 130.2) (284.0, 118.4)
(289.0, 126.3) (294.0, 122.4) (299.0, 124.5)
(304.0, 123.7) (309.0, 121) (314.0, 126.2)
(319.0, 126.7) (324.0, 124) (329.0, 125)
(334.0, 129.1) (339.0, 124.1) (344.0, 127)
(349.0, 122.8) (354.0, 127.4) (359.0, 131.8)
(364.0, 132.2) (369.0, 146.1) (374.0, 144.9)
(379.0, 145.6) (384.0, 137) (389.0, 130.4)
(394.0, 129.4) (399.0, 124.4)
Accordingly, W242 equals 120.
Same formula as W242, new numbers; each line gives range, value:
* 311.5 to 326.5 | 126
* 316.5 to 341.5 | 126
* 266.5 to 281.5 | 126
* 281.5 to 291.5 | 122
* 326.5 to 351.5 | 126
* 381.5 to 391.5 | 134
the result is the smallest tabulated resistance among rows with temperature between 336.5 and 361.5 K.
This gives 122.8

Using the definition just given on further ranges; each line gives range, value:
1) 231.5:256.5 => 118.1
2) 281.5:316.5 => 118.4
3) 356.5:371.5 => 131.8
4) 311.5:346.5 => 124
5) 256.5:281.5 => 118.3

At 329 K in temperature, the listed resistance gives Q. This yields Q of 125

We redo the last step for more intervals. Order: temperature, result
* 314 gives 126.2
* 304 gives 123.7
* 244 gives 119.4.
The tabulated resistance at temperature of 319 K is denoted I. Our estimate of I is 126.7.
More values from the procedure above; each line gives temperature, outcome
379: 145.6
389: 130.4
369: 146.1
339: 124.1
